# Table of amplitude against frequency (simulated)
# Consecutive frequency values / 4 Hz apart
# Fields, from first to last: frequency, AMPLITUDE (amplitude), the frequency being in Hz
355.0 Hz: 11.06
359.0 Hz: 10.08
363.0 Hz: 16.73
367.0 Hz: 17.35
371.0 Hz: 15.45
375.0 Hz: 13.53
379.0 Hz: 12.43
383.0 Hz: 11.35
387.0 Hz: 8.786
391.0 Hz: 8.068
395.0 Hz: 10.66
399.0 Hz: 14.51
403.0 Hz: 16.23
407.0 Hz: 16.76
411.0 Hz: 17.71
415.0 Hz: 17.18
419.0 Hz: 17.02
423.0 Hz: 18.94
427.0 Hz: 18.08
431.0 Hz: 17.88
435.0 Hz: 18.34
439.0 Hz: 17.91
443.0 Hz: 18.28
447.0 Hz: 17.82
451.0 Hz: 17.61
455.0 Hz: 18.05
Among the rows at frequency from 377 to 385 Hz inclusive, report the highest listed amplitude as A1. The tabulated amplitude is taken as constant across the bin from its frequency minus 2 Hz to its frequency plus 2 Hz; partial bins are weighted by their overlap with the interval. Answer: 12.43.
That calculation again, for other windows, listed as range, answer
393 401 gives 14.51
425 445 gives 18.34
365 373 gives 17.35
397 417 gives 17.71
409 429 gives 18.94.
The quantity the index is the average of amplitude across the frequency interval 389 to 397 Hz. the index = 9.36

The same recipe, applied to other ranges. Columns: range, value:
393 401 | 12.6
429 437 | 18.1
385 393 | 8.43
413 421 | 17.1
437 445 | 18.1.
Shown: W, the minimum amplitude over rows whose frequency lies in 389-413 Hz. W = 8.068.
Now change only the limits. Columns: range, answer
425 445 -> 17.88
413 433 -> 17.02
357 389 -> 8.786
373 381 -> 12.43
